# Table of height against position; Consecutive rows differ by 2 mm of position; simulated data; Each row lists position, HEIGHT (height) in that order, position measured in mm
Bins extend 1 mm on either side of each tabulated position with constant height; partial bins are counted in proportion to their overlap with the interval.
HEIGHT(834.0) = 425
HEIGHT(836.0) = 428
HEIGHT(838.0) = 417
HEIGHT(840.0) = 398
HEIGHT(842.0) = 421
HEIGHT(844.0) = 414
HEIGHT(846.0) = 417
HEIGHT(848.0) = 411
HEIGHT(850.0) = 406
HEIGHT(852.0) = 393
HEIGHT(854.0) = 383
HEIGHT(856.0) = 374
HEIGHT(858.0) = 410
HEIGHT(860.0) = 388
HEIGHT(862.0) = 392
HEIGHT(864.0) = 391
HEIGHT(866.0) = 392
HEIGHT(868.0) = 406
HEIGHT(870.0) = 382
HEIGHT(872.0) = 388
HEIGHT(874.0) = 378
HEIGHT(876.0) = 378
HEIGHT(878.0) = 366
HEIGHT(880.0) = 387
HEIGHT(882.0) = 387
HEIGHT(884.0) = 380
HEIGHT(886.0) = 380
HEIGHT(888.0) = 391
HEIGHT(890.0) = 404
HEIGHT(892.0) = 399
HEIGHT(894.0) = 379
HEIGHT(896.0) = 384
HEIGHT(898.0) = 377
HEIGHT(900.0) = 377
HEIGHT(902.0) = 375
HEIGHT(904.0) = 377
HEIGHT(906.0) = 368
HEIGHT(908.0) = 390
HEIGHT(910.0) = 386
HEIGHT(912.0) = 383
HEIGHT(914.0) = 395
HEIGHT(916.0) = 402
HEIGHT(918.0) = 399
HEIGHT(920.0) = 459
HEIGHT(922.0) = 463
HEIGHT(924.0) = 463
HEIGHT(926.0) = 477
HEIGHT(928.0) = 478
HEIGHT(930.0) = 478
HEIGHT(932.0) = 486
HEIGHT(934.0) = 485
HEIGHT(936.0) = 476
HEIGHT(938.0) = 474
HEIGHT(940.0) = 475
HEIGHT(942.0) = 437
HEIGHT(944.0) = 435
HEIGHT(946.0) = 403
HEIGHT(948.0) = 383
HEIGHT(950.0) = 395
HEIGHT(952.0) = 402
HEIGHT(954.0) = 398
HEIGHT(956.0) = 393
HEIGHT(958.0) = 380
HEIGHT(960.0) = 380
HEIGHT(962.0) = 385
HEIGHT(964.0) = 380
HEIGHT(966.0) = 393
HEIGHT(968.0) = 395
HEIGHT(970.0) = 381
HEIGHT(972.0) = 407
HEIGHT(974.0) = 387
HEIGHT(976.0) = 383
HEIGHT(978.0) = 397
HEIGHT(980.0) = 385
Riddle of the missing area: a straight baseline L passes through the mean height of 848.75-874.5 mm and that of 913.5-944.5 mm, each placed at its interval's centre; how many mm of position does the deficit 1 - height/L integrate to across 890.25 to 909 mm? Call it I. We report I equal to 2.03 mm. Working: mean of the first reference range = 391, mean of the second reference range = 456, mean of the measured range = 382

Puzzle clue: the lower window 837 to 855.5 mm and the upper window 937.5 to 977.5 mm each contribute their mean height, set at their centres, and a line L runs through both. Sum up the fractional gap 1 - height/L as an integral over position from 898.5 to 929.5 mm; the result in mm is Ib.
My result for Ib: -0.7 mm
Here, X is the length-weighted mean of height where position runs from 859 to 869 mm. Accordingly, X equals 394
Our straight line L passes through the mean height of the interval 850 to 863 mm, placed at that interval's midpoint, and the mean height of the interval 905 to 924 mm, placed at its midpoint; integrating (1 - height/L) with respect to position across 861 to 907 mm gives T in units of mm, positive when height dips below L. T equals 1.7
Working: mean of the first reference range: 391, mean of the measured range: 384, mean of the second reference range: 408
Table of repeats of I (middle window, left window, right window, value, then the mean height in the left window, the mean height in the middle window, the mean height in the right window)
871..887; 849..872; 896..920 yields 0.4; 392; 380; 388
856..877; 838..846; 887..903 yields 0.5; 412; 390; 386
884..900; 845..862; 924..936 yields 1.9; 397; 387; 479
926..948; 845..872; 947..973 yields -3.8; 395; 460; 390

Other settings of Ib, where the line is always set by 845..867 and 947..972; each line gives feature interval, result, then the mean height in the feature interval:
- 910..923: -0.74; 414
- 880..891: 0.17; 388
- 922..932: -2.11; 474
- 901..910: 0.33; 378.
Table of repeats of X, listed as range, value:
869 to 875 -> 383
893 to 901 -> 379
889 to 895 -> 394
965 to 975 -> 393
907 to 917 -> 391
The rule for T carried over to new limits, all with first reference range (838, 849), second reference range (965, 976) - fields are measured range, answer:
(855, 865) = 0.46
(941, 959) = -0.35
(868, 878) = 0.62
